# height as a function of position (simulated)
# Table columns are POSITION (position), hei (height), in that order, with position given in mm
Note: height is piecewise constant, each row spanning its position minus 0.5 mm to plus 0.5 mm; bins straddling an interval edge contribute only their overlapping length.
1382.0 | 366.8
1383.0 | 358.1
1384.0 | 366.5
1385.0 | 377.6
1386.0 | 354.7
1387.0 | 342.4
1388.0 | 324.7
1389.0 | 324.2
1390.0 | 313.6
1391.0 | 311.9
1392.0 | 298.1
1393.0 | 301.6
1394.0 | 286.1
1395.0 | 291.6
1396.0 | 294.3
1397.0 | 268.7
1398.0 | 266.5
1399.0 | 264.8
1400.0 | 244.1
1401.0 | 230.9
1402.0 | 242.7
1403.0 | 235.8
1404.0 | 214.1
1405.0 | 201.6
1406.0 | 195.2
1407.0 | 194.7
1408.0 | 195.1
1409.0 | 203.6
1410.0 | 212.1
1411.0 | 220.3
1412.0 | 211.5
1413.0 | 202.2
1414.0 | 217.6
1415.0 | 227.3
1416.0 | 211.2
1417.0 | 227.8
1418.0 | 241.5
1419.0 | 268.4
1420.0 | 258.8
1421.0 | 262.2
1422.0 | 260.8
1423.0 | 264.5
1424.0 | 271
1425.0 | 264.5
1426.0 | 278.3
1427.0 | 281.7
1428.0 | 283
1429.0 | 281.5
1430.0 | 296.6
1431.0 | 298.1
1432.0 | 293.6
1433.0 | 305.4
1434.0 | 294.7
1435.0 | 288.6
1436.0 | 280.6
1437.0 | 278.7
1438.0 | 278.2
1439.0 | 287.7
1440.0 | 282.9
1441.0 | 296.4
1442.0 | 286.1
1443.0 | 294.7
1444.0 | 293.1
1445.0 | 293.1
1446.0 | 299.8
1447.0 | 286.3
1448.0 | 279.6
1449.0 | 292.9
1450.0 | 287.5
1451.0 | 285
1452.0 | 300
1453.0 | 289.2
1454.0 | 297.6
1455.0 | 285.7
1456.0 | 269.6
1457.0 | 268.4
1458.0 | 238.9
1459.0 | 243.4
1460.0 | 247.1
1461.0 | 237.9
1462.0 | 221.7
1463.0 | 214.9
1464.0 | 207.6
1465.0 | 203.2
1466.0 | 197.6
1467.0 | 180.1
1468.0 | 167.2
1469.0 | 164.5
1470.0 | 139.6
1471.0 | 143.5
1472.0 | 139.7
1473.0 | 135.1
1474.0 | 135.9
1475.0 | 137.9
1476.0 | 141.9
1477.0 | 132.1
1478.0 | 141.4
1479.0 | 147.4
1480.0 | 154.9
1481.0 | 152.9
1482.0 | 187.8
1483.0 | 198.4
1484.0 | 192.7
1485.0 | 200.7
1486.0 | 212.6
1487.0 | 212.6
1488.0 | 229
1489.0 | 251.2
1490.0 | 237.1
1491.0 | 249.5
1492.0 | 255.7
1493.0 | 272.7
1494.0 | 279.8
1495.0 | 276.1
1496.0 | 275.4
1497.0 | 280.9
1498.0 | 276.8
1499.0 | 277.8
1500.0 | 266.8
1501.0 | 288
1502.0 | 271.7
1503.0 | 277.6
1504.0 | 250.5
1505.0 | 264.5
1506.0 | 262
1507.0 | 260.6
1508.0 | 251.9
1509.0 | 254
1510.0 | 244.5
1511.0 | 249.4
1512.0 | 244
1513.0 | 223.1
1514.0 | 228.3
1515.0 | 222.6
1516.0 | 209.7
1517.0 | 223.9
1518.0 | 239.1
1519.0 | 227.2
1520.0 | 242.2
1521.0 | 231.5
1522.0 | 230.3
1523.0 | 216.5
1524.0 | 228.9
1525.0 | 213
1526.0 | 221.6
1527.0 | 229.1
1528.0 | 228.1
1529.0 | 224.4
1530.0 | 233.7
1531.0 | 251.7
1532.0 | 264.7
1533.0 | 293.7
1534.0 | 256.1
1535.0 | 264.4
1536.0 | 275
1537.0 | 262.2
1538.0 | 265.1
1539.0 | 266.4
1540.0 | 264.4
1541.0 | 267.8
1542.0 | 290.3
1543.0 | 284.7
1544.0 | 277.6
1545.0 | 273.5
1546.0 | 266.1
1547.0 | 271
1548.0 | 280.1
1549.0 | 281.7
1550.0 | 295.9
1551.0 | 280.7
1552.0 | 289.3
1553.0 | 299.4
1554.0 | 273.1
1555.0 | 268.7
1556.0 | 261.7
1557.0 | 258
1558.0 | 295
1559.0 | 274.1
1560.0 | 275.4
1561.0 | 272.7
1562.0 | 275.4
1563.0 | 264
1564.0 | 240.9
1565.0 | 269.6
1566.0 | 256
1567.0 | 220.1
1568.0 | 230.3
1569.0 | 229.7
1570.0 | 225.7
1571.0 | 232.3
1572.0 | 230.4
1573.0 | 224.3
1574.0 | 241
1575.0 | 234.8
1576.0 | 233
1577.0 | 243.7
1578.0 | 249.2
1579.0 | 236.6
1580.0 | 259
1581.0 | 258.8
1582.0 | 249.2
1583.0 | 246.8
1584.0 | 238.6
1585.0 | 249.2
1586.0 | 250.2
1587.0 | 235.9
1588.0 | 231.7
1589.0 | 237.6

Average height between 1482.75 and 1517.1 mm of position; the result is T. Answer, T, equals 248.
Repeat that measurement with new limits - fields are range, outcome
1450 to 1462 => 268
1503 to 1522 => 241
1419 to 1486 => 239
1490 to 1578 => 256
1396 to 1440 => 252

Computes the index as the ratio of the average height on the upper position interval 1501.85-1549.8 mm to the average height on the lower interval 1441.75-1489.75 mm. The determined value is 1.15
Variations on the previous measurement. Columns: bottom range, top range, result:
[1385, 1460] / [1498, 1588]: 0.94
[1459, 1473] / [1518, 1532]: 1.22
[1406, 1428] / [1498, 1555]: 1.08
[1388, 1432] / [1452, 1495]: 0.81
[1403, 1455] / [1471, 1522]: 0.85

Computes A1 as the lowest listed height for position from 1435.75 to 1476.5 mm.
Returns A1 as 135.1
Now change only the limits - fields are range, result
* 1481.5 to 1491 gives 187.8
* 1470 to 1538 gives 132.1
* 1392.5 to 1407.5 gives 194.7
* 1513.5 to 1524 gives 209.7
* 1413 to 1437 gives 202.2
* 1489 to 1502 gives 237.1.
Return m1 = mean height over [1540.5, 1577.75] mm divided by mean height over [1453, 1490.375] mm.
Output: 1.32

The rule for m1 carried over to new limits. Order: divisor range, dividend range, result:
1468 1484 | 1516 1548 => 1.65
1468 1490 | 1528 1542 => 1.53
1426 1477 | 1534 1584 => 1.05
